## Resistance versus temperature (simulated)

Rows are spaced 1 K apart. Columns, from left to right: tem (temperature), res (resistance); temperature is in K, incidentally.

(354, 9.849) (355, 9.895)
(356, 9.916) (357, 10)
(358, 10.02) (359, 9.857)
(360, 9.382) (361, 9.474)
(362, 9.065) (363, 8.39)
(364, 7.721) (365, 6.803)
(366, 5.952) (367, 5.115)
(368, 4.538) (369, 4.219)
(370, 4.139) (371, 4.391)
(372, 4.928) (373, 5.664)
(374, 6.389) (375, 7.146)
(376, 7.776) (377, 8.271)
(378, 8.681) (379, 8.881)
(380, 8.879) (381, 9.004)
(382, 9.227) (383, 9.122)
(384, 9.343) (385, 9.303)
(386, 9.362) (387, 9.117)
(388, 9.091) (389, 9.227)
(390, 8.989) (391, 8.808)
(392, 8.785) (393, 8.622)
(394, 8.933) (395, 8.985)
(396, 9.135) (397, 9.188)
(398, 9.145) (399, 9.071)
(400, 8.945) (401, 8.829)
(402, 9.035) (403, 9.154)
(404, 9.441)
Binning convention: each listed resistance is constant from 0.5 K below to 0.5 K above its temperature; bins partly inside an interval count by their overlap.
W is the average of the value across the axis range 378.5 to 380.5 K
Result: 8.88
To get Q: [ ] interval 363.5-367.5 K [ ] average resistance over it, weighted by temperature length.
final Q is 6.4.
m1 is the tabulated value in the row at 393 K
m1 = 8.622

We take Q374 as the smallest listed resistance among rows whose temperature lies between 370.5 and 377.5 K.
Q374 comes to 4.391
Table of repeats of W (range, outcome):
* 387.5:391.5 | 9.03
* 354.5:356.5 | 9.91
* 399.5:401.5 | 8.89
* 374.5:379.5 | 8.15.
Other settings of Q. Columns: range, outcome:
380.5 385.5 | 9.2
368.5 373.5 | 4.67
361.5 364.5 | 8.39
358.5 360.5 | 9.62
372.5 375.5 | 6.4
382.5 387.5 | 9.25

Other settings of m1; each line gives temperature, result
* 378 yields 8.681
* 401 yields 8.829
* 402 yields 9.035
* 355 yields 9.895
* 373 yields 5.664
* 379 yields 8.881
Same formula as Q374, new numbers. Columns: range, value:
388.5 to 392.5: 8.785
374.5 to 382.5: 7.146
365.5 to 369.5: 4.219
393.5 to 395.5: 8.933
